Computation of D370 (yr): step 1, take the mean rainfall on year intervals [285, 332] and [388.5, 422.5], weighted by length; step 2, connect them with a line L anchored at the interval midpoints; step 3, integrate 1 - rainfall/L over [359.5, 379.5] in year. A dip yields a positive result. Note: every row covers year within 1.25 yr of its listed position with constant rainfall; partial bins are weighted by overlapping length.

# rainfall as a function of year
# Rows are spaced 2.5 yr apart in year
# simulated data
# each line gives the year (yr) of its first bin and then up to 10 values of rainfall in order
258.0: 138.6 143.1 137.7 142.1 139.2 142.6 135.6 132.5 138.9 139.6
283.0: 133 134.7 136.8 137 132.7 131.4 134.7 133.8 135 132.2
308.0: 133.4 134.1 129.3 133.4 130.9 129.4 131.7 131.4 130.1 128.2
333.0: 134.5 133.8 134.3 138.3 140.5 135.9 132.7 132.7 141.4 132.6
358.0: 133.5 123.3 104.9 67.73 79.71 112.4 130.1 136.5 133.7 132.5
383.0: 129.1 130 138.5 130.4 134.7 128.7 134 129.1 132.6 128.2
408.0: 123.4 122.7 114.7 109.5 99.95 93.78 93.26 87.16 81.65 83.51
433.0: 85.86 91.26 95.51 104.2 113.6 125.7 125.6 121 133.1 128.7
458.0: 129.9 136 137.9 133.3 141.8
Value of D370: 2.3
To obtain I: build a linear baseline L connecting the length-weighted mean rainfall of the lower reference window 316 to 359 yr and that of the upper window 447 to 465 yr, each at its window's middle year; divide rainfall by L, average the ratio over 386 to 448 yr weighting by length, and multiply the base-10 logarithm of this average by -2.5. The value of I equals 0.17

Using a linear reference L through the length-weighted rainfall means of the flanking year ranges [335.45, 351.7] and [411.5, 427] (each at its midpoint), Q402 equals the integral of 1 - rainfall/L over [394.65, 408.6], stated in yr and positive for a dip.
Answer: -2.8 yr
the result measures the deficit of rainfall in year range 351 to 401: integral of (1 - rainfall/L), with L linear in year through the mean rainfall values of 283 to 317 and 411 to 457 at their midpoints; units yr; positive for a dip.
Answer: -2.9 yr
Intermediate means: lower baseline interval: 134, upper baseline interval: 105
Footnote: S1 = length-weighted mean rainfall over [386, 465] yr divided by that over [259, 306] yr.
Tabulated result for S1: 0.85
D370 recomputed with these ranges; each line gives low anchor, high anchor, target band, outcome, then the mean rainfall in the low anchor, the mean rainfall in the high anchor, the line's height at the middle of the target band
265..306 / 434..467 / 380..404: -1.06 yr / 136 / 121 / 126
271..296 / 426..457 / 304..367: -1.38 yr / 136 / 107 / 126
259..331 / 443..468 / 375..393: -0.12 yr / 135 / 130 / 132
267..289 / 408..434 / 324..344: -1.95 yr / 137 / 98.6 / 122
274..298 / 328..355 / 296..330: 0.73 yr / 135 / 135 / 135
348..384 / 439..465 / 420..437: 4.97 yr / 121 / 126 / 124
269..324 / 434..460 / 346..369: 1.79 yr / 134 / 117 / 127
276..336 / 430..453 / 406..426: 0.94 yr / 133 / 107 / 112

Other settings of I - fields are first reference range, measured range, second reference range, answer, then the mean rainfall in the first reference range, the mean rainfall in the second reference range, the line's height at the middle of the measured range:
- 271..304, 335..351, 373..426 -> -0.055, 135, 123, 129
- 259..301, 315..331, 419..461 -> -0.016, 137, 107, 129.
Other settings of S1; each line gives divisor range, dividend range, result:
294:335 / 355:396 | 0.92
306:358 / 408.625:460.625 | 0.81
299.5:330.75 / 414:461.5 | 0.81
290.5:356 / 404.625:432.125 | 0.77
